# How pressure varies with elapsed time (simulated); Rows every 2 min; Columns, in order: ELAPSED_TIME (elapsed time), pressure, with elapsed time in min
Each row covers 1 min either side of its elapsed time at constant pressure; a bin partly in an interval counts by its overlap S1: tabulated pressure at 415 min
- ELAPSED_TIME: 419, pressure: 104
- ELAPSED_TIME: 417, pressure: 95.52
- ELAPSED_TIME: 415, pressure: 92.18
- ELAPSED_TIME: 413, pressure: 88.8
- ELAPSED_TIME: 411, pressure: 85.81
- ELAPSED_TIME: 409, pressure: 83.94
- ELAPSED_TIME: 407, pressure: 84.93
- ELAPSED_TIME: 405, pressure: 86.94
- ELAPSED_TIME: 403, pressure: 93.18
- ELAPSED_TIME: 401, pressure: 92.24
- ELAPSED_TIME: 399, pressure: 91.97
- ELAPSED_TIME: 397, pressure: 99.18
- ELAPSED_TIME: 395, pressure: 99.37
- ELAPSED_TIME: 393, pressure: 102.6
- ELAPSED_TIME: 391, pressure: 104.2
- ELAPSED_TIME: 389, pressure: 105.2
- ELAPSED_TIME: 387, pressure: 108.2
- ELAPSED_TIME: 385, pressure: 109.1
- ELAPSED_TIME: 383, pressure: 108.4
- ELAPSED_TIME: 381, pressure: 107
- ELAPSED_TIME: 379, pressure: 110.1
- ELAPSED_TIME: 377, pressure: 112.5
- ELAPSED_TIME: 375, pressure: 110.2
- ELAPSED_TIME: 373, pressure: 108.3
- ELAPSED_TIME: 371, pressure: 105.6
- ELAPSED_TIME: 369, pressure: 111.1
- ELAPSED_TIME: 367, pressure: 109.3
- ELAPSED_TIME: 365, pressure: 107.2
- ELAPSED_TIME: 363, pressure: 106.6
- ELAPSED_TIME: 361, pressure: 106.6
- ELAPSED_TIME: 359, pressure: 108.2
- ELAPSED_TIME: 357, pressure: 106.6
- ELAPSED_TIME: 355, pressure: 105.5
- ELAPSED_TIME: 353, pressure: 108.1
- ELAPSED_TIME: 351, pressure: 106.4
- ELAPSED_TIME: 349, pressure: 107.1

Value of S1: 92.18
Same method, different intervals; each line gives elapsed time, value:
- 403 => 93.18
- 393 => 102.6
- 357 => 106.6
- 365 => 107.2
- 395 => 99.37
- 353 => 108.1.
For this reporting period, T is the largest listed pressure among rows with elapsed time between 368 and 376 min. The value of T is 111.1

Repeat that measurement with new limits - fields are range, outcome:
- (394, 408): 99.37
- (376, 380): 112.5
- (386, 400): 108.2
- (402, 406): 93.18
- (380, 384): 108.4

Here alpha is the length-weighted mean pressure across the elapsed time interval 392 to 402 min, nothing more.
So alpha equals 97.1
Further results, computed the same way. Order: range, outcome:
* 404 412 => 85.4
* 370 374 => 107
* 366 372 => 109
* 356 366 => 107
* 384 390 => 108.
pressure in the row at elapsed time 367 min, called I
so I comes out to 109.3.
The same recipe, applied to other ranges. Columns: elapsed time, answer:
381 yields 107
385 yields 109.1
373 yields 108.3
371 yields 105.6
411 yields 85.81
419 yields 104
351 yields 106.4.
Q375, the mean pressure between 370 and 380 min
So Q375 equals 109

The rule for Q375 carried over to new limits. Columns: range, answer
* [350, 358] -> 107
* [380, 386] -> 108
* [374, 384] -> 110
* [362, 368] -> 108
